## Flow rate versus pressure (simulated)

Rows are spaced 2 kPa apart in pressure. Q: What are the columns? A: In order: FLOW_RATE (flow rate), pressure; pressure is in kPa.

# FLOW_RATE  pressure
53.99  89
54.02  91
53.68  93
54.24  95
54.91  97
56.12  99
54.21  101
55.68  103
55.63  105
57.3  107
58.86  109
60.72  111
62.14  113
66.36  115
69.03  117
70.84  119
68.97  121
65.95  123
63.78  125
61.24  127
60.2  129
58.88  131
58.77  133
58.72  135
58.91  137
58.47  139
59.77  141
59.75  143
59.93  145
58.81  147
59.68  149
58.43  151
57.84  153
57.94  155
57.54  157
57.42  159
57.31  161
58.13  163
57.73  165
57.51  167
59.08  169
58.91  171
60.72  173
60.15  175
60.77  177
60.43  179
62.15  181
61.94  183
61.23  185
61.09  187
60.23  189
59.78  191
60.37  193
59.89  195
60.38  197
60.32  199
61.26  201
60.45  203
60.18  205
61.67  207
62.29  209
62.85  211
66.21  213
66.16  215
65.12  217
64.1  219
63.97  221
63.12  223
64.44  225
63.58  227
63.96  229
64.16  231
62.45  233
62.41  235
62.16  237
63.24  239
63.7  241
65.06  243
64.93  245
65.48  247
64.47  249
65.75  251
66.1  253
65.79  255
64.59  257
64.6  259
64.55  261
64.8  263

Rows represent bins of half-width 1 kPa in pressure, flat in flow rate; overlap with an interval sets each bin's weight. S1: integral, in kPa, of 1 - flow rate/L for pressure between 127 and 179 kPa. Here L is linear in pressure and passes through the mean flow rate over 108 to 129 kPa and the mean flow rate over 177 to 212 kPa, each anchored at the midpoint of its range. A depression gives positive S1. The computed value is 3.30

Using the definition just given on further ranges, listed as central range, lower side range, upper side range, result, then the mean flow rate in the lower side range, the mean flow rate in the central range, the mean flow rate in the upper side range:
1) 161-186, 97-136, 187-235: 0.85 kPa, 61.1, 59.8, 62.4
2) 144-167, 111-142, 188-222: 1.57 kPa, 62.7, 58.2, 62.1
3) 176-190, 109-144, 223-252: 0.46 kPa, 62.4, 61.1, 64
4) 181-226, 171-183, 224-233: 0.17 kPa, 60.8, 62.1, 63.9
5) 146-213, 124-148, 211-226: 2.58 kPa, 59.8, 59.9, 64.6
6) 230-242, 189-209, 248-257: 0.17 kPa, 60.6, 63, 65.4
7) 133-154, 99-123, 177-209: 0.80 kPa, 61.7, 59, 60.8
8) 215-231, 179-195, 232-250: -0.35 kPa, 60.9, 64.2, 63.8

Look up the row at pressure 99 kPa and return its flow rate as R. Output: 56.12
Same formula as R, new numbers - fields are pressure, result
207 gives 61.67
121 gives 68.97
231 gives 64.16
